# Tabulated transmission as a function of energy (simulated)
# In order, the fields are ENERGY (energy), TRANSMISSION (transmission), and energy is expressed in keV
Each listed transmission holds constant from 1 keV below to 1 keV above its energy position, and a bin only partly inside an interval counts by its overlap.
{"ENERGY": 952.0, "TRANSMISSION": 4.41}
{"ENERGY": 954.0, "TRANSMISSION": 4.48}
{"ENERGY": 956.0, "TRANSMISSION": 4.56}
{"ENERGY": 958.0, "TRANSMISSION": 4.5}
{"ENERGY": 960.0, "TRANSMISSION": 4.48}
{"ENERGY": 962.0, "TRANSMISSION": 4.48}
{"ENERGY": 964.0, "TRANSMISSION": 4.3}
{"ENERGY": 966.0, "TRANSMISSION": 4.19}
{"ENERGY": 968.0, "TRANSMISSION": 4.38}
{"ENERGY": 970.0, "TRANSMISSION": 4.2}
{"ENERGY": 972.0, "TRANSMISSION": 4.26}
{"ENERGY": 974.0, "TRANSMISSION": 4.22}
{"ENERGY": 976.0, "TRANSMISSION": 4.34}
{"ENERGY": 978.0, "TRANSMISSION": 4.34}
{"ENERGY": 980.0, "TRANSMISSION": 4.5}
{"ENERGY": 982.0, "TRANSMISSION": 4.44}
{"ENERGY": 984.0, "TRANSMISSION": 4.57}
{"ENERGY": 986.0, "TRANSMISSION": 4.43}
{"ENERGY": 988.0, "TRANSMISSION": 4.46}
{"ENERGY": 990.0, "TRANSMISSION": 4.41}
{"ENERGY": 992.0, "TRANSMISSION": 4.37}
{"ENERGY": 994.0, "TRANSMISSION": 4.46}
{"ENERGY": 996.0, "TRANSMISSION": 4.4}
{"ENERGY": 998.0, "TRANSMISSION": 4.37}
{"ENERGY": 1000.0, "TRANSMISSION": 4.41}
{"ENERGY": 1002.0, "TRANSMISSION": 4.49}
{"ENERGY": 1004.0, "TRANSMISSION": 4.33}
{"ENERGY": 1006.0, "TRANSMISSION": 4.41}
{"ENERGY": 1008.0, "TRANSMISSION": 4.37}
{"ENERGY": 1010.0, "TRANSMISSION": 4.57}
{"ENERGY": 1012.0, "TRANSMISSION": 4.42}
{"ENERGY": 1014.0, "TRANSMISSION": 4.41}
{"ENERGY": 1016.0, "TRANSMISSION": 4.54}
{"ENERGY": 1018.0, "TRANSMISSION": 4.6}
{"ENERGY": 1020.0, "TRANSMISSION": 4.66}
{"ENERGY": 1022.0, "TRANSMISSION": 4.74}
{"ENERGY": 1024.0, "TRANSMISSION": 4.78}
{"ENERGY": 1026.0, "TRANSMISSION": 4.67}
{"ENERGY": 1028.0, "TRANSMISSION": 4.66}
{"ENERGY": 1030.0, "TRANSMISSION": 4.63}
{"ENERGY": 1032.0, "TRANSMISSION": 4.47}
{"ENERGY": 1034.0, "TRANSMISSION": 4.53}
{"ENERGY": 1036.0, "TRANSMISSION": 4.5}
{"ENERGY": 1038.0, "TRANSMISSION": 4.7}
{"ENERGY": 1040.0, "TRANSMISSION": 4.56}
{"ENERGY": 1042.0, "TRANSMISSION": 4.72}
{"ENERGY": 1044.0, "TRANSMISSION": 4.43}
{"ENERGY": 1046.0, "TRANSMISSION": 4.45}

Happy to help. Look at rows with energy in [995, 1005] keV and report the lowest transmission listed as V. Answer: 4.33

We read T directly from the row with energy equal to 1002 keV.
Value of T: 4.49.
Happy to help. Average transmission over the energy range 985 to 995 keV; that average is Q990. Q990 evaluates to 4.43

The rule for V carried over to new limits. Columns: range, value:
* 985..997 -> 4.37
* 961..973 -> 4.19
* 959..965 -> 4.3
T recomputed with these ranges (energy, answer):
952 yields 4.41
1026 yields 4.67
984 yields 4.57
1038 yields 4.7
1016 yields 4.54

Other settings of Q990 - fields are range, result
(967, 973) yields 4.28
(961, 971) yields 4.31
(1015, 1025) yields 4.66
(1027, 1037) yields 4.56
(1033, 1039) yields 4.58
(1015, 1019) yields 4.57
